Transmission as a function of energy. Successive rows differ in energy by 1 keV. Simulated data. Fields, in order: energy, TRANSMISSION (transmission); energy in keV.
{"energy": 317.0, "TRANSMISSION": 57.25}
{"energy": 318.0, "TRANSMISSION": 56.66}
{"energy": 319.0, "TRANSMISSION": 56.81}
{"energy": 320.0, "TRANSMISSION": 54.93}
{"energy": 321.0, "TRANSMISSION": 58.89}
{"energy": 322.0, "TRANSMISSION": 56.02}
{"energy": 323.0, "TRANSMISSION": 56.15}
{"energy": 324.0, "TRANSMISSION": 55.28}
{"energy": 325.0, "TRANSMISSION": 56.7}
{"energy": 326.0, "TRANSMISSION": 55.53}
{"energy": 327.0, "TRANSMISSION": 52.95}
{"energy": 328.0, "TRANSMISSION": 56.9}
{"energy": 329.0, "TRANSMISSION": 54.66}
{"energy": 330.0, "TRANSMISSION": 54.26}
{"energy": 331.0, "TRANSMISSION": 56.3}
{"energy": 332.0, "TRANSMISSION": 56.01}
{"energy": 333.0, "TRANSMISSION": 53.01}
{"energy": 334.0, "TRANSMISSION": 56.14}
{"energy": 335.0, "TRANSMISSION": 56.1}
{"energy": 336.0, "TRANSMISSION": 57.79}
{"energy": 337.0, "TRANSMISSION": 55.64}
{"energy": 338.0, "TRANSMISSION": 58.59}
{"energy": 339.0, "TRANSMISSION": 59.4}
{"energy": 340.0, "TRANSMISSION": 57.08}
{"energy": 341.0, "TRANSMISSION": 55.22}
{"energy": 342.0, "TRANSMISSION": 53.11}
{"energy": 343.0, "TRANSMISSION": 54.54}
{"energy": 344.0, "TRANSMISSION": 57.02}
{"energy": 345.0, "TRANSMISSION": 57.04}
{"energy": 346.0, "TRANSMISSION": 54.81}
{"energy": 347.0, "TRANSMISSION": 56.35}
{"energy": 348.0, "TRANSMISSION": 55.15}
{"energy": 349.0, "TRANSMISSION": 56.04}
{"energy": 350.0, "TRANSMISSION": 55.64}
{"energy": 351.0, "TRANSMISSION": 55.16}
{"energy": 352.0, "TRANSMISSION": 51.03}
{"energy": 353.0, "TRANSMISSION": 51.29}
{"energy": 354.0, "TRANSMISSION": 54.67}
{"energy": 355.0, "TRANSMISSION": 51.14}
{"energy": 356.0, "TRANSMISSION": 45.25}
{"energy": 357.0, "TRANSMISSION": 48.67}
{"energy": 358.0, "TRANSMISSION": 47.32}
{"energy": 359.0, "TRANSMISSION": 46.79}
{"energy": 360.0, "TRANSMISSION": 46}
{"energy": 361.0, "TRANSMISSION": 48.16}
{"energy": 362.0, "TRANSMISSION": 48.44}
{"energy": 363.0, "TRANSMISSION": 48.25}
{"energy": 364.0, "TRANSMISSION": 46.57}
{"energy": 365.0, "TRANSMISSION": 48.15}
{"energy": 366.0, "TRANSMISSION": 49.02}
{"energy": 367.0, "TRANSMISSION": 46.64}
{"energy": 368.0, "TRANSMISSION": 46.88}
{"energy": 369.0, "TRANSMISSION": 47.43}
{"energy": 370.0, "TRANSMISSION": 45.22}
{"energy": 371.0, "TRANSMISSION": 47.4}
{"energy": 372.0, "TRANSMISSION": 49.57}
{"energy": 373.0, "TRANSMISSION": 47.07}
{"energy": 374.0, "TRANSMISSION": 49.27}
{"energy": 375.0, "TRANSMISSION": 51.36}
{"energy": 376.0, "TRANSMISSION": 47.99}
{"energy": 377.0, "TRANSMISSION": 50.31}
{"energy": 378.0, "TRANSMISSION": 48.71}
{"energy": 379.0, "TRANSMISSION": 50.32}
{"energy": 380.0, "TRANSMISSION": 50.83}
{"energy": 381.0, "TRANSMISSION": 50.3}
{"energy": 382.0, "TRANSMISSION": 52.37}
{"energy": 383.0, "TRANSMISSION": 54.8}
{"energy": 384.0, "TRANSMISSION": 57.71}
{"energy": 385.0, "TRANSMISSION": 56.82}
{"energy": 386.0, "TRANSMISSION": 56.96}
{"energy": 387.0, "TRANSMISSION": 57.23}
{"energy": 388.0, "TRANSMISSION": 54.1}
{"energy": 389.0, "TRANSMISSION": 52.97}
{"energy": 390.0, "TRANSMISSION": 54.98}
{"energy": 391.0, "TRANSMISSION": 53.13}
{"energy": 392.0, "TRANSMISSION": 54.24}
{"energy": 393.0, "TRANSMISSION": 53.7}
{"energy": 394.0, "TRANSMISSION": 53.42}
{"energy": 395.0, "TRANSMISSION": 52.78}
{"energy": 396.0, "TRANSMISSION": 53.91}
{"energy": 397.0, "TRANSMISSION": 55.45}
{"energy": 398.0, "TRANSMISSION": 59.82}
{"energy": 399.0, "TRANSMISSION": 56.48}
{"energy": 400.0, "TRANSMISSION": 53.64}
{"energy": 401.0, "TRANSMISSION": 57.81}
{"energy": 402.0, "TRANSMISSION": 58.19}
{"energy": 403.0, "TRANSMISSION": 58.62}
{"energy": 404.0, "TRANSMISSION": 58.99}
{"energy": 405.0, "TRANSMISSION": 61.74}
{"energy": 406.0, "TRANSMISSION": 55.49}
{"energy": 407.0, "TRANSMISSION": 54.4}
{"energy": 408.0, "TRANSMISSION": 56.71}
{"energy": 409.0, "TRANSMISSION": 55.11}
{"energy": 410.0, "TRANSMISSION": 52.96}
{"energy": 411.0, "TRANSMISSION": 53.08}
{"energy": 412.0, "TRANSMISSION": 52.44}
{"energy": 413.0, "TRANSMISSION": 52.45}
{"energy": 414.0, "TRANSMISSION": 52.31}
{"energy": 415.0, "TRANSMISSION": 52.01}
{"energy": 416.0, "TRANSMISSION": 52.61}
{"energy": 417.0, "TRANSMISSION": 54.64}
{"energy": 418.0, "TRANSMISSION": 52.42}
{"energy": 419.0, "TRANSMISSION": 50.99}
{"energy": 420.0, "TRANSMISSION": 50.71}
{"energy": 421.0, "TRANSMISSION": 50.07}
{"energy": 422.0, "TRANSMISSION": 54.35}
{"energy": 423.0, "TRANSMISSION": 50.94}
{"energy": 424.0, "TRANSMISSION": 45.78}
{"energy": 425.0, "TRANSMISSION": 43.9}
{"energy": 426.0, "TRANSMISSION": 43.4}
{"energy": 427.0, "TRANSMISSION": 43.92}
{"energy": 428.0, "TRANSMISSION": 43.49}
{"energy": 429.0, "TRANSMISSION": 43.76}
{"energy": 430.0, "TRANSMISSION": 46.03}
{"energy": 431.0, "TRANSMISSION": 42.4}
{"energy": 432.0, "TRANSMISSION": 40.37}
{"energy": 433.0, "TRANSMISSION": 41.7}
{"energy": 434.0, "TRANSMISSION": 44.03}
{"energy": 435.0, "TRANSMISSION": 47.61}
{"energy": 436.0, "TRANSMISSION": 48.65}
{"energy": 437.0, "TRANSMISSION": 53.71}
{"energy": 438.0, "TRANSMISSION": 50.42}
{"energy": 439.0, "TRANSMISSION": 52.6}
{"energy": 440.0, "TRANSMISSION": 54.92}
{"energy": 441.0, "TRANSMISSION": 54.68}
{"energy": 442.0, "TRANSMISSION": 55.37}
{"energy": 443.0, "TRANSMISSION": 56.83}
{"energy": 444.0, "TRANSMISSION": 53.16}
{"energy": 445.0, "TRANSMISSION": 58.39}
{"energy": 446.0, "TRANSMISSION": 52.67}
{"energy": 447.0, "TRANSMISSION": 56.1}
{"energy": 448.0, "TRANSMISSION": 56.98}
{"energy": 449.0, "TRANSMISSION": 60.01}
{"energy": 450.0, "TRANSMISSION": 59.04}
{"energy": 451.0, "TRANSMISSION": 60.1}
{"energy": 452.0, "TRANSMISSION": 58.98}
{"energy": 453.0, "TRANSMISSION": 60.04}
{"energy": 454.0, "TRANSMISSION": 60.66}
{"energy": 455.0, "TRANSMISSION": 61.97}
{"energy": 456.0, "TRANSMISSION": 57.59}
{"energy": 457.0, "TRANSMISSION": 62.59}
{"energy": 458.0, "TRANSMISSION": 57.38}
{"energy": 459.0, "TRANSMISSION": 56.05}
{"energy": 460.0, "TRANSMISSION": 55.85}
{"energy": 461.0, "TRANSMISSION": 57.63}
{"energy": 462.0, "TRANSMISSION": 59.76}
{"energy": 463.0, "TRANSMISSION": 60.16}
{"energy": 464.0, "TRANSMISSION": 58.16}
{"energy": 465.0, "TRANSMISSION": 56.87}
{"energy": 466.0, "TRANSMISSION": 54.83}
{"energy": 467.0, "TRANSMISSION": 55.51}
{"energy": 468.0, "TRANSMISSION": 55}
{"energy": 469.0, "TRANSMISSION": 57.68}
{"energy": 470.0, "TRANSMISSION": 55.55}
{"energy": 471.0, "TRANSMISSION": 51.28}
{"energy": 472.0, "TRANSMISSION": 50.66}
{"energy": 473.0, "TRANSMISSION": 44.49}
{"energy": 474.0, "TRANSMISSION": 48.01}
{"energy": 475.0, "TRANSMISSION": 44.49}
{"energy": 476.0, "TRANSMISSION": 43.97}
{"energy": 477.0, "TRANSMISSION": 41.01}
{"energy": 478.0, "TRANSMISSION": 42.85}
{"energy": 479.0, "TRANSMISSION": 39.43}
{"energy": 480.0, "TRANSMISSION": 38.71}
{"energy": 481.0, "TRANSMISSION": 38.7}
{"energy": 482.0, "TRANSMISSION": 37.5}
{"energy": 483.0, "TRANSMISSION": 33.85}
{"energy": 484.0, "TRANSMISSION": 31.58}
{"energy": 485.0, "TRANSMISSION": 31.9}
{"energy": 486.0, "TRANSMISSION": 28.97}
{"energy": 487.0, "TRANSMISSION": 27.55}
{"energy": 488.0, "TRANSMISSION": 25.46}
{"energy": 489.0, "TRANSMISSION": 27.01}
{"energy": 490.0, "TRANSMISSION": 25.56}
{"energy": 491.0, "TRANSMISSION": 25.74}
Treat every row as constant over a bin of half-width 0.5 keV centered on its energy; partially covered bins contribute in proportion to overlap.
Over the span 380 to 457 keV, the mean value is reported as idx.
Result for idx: 53.4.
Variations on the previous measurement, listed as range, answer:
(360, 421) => 52.5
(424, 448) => 49.1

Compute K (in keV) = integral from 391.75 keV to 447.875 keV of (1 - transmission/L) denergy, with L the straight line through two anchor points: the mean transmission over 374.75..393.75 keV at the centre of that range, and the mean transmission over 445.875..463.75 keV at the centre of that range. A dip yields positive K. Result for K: 3.8 keV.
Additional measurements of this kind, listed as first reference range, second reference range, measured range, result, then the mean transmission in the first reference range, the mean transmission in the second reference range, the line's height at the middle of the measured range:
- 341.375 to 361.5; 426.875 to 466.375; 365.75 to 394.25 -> 0.7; 52.3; 54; 52.8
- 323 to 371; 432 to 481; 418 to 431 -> 1.4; 52.7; 53.1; 53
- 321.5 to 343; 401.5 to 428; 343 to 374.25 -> 2.5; 55.8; 52.5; 54.7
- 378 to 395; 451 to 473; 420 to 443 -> 3.2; 53.8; 57.1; 55.8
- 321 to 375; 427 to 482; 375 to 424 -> -1.5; 52.6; 52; 52.3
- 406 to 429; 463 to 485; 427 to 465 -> -4.2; 50.8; 46.6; 48.7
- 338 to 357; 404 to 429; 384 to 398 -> -0.6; 54.4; 51.5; 52.6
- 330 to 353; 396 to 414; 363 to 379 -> 2.2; 55.6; 55.9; 55.8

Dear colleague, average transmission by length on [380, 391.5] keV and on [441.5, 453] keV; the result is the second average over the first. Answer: 1.0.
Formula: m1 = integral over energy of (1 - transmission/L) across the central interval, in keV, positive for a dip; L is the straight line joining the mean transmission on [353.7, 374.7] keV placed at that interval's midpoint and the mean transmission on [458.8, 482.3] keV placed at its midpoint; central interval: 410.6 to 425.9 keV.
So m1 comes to -0.6 keV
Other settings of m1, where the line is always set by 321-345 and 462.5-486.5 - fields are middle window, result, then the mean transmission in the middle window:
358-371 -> 1.55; 47.3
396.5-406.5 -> -1.28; 57.6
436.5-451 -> -2.25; 55.5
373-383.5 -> 0.45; 50.5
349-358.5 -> 0.54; 51.4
